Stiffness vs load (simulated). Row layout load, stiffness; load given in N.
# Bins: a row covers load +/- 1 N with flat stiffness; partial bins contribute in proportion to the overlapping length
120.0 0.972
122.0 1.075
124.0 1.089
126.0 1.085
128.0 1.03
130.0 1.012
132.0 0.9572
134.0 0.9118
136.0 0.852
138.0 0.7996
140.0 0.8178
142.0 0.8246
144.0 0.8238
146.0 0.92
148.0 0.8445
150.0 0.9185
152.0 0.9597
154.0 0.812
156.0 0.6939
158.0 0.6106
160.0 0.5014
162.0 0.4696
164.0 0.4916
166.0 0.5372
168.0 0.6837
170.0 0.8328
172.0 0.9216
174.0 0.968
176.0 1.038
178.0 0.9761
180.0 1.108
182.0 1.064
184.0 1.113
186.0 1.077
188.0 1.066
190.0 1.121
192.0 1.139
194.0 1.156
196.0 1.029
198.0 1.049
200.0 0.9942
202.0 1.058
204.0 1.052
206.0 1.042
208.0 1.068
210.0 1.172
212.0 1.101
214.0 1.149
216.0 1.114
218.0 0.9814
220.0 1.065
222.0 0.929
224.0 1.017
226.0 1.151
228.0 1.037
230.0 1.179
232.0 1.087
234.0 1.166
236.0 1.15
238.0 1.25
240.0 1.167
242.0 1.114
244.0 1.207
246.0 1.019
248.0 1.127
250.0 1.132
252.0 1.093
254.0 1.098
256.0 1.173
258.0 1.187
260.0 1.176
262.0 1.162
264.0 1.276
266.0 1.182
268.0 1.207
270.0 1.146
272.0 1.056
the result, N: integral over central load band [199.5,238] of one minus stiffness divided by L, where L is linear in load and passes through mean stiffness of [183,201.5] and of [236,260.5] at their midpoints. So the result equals 0.9 N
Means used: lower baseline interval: 1.08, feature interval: 1.09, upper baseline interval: 1.14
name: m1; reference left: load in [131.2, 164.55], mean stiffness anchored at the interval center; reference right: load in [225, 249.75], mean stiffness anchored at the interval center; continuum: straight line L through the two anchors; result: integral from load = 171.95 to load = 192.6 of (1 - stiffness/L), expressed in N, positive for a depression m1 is -3.2 N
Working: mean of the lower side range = 0.78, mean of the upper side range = 1.14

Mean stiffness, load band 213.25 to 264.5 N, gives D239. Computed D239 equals 1.12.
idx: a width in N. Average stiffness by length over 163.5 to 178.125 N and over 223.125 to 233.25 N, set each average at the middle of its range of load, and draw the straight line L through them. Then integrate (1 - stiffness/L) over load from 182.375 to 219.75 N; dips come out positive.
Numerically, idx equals -4.9 N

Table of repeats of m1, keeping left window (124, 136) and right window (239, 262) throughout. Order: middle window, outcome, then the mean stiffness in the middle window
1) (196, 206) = 0.4 N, 1.04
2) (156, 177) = 6.8 N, 0.705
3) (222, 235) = 0.2 N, 1.09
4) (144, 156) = 1.8 N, 0.869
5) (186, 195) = -0.4 N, 1.12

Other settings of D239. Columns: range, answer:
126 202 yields 0.9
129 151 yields 0.88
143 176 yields 0.758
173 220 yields 1.07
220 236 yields 1.08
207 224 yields 1.07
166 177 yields 0.857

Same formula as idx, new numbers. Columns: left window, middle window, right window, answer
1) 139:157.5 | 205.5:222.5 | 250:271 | -0.7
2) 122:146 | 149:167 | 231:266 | 5.7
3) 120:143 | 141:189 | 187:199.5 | 8.6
